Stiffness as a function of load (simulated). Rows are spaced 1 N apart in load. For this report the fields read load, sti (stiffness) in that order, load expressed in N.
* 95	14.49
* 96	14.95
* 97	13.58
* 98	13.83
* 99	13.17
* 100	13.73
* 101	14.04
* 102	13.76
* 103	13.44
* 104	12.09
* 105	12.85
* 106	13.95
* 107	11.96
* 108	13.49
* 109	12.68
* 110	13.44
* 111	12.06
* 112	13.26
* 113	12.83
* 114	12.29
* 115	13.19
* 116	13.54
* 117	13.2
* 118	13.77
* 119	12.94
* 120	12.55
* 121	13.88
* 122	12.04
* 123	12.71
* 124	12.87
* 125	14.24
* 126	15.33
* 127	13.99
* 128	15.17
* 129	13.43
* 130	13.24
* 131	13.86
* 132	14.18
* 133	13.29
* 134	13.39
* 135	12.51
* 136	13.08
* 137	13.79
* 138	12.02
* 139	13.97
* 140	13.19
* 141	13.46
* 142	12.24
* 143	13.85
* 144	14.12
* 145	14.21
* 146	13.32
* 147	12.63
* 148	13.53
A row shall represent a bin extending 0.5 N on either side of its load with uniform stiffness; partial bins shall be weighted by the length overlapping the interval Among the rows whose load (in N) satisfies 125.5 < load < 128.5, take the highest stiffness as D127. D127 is 15.33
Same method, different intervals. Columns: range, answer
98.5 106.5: 14.04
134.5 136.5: 13.08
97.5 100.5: 13.83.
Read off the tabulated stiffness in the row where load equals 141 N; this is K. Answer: 13.46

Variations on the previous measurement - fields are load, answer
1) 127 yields 13.99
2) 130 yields 13.24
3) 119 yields 12.94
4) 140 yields 13.19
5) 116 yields 13.54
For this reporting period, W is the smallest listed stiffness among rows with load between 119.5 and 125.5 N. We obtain 12.04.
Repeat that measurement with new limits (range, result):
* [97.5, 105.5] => 12.09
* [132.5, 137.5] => 12.51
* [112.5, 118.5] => 12.29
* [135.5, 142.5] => 12.02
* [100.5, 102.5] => 13.76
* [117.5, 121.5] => 12.55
